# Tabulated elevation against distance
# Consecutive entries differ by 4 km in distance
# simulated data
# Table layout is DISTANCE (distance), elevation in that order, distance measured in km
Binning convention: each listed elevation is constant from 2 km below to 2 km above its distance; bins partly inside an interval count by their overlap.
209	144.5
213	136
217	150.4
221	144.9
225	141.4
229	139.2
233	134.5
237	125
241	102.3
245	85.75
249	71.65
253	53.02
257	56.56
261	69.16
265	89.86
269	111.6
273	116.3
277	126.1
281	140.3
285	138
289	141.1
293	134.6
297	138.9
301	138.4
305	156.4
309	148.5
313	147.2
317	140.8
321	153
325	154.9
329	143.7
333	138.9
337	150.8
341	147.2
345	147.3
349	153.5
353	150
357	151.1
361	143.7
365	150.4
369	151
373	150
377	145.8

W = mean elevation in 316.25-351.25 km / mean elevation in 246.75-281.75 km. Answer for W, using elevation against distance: 1.63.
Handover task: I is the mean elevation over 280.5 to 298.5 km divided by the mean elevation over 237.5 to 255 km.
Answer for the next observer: 1.7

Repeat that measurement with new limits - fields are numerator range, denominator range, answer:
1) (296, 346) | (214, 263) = 1.37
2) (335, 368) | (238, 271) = 1.84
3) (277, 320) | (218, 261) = 1.35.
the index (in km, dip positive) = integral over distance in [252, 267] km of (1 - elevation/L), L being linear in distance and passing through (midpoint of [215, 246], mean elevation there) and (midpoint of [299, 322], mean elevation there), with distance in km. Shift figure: 7.49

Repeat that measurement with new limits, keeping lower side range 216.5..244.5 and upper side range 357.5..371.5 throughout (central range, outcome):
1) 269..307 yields 0.8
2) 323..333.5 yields -0.2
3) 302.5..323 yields -1.0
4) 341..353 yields -0.3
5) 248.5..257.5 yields 5.0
